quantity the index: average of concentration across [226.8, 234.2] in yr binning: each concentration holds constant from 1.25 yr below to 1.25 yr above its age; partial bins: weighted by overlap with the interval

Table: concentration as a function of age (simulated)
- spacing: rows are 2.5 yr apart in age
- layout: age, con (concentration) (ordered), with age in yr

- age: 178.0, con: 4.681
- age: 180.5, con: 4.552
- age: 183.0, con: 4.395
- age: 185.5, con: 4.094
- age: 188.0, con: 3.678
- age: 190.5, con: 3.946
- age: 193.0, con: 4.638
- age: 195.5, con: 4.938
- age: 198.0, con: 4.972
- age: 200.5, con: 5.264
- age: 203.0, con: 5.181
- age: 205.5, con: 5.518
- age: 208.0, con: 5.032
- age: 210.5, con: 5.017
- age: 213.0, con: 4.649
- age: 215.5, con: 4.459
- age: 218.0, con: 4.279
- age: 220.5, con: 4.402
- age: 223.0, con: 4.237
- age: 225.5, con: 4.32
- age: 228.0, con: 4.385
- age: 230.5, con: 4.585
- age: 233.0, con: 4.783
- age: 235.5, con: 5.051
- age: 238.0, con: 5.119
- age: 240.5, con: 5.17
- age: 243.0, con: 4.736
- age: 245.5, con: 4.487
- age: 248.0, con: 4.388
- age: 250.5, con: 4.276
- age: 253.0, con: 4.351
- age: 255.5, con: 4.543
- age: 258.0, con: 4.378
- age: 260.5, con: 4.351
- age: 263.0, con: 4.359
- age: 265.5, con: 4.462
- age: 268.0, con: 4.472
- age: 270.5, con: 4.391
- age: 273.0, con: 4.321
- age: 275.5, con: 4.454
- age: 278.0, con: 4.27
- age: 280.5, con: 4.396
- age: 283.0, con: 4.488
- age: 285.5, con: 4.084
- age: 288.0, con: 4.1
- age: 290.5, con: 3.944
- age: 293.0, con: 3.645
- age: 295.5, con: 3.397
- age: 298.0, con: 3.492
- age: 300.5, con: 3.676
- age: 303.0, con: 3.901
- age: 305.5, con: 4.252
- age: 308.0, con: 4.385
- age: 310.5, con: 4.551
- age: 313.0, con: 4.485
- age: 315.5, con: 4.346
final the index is 4.58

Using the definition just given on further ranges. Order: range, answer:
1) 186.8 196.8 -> 4.31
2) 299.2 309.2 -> 4.05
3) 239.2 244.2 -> 4.96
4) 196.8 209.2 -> 5.19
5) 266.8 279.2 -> 4.38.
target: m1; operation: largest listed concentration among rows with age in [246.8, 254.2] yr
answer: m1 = 4.388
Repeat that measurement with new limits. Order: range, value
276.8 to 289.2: 4.488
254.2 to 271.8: 4.543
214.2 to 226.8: 4.459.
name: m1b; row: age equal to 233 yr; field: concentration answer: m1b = 4.783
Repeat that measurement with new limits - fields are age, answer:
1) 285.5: 4.084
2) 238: 5.119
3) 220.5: 4.402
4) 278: 4.27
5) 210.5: 5.017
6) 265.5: 4.462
